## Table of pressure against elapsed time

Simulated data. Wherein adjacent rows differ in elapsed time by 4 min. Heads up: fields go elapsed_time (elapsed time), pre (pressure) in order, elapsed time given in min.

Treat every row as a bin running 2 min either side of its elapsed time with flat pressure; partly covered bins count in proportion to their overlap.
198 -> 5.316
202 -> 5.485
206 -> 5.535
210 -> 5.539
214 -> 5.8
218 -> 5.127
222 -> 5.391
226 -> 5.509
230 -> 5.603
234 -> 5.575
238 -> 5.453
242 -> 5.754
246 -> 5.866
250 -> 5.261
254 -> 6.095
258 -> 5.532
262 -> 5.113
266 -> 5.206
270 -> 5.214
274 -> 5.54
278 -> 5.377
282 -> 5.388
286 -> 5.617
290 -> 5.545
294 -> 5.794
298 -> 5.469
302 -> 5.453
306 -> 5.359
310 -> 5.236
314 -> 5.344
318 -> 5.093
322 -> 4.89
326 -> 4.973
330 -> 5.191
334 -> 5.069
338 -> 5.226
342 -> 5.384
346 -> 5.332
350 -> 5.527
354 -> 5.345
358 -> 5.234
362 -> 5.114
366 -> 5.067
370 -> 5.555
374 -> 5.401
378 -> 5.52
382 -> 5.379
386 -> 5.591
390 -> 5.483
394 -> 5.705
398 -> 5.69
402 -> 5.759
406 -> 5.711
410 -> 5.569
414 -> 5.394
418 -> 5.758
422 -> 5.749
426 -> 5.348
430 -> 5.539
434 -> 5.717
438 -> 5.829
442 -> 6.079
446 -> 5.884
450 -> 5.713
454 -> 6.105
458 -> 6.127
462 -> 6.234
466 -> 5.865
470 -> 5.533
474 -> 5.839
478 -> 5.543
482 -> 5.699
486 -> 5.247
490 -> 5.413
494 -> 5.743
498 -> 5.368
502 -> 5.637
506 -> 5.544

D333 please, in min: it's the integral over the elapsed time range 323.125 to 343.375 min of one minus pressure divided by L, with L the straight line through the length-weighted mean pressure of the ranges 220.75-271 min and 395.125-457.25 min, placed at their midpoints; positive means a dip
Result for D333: 1.7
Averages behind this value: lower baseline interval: 5.51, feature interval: 5.15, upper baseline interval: 5.73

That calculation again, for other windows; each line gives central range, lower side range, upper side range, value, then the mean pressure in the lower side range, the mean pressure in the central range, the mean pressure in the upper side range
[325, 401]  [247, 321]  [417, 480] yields 3.2 min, 5.42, 5.37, 5.8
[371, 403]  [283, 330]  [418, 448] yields 0.2 min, 5.34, 5.56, 5.74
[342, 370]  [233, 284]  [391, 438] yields 1.4 min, 5.49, 5.3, 5.64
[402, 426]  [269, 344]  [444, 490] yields 0.0 min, 5.33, 5.62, 5.78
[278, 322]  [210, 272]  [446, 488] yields 1.4 min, 5.5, 5.4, 5.79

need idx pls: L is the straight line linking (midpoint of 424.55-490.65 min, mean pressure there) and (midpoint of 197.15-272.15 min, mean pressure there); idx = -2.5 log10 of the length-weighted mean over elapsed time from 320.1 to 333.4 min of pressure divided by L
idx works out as 0.12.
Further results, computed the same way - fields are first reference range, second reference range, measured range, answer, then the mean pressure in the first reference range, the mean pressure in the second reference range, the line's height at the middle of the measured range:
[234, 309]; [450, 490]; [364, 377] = 0.056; 5.5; 5.78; 5.64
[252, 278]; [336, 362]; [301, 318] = 0.014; 5.44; 5.32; 5.38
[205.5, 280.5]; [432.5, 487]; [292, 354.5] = 0.065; 5.5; 5.83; 5.62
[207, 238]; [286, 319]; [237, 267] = -0.014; 5.5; 5.43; 5.48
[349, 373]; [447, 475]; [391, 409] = -0.030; 5.3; 5.92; 5.54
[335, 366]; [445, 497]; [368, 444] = -0.023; 5.29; 5.76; 5.5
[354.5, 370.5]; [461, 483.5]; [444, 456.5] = -0.047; 5.22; 5.77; 5.66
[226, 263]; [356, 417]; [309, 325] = 0.084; 5.59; 5.48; 5.54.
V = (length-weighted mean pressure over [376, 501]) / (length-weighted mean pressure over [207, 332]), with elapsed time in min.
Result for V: 1.05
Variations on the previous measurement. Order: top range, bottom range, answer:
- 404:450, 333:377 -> 1.07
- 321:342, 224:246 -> 0.91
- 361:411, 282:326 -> 1.03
